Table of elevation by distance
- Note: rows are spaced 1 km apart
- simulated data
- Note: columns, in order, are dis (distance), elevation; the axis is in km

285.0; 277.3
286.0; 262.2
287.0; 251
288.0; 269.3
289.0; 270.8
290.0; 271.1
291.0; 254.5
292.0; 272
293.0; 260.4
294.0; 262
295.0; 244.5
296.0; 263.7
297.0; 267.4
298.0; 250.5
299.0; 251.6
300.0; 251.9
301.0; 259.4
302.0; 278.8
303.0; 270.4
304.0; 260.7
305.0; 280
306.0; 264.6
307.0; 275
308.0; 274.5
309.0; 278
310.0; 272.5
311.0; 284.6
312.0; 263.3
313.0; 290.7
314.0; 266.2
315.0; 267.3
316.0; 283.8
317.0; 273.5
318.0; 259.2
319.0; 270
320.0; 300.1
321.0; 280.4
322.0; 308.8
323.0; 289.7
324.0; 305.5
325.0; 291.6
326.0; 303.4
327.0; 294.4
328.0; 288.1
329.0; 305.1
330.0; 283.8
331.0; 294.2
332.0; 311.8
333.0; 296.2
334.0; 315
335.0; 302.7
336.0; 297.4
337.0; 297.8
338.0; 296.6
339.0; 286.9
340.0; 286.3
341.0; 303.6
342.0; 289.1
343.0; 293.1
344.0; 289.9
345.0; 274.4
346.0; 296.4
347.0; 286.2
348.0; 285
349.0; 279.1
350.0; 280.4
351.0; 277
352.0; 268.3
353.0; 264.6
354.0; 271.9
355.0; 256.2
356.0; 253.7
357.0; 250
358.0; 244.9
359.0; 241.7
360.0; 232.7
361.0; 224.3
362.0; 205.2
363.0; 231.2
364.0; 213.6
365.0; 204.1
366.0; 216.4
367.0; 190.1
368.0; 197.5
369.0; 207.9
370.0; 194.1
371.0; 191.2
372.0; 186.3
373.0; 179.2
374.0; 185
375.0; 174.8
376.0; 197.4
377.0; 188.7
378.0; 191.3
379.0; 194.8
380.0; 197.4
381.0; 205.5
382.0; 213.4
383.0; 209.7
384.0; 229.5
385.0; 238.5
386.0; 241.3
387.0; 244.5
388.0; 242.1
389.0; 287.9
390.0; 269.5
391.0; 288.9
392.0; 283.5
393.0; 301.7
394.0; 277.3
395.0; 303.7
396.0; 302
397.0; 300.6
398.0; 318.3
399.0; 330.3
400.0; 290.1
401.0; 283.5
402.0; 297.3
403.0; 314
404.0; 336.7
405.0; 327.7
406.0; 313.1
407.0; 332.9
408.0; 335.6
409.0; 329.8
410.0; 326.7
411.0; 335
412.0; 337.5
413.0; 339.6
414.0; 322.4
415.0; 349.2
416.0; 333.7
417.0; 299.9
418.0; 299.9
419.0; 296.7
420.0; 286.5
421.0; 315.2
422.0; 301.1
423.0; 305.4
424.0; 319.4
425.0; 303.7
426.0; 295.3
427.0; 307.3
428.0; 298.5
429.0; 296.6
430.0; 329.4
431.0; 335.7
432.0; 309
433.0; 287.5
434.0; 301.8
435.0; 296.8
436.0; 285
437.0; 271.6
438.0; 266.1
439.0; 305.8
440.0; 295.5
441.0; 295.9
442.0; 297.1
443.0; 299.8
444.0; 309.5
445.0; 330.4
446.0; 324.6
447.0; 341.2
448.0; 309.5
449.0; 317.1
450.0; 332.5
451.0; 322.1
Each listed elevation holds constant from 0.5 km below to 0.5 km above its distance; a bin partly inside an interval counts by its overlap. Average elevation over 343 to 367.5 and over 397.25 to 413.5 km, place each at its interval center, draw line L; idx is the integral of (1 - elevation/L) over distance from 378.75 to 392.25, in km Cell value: 2.55 km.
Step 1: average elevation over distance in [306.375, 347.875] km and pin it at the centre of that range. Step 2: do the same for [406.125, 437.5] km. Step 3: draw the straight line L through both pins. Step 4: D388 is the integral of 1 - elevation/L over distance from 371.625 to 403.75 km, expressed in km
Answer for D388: 5.7 km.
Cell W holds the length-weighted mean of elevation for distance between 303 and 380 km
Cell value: 260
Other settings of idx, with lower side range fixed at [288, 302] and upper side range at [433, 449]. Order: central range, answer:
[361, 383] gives 6.49 km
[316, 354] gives -2.43 km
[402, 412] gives -1.18 km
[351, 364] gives 1.55 km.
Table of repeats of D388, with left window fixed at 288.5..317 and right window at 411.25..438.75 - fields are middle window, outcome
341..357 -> 0.3 km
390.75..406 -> -0.3 km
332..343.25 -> -0.8 km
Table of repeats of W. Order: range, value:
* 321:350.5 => 294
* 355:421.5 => 262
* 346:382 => 226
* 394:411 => 315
